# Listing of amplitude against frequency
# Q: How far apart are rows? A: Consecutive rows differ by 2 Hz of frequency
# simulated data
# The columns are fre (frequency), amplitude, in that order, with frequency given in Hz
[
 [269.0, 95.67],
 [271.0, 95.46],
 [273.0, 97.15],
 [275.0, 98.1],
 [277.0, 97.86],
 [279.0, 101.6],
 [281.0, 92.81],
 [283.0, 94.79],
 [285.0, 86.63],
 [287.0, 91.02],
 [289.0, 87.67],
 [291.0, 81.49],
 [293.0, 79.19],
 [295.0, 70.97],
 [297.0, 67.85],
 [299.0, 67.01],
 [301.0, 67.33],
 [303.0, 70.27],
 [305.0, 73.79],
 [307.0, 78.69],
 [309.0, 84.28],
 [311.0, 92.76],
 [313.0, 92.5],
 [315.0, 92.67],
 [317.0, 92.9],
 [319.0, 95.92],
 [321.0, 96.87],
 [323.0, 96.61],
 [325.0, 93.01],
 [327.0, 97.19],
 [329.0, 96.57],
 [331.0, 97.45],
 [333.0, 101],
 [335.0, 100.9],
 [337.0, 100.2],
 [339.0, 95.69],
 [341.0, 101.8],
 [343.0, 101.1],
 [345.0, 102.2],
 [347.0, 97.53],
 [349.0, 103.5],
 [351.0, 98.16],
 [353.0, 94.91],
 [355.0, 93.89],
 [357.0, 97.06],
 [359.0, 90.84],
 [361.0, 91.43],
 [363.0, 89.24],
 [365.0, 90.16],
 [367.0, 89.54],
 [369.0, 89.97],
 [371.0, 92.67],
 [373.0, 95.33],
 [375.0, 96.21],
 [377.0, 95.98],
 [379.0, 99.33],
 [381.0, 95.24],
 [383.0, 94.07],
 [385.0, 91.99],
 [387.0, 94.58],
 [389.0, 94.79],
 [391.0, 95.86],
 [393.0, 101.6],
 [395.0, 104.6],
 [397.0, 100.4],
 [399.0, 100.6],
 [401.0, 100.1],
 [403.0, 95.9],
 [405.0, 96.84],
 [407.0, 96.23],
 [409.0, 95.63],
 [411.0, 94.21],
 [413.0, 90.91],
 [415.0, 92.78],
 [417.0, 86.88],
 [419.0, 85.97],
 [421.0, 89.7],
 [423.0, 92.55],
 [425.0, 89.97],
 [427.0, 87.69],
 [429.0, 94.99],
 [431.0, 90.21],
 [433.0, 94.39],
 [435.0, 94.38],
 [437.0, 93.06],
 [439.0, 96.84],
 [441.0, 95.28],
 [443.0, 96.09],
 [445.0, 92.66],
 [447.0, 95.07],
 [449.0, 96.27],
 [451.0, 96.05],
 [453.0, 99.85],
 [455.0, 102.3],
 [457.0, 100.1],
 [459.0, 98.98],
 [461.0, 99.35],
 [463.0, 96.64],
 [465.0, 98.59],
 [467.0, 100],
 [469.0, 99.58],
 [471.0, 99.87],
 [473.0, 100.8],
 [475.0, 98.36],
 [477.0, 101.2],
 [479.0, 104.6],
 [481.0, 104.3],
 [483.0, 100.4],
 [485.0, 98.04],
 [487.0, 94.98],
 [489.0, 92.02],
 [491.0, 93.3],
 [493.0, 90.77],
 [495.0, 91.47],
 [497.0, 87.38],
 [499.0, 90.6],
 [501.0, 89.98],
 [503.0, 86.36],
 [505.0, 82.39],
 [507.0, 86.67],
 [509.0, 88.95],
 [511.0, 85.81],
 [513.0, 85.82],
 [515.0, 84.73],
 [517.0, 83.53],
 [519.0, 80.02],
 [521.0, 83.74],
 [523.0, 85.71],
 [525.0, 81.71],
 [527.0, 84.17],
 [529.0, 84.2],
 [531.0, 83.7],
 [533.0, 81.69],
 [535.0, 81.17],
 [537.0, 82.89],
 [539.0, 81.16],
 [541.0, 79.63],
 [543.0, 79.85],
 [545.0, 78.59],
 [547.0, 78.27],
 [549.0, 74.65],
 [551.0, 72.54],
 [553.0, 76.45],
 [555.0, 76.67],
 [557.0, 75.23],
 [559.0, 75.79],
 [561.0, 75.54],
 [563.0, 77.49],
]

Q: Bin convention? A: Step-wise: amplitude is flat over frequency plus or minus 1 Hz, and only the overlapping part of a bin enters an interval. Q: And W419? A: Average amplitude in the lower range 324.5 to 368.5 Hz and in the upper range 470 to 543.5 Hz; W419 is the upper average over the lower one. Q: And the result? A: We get 0.9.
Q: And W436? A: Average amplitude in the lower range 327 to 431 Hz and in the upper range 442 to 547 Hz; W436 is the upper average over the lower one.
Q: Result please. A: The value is 1.0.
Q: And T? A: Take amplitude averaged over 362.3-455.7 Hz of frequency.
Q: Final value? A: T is 94.6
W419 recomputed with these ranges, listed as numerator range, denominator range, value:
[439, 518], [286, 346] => 1.06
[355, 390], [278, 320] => 1.11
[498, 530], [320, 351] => 0.86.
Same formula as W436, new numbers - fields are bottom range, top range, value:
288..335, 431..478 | 1.13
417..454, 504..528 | 0.91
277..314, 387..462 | 1.15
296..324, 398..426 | 1.12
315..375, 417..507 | 0.99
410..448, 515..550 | 0.88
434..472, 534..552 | 0.81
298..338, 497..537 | 0.95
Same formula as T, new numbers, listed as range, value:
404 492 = 95.9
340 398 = 96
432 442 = 94.8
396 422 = 94.3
